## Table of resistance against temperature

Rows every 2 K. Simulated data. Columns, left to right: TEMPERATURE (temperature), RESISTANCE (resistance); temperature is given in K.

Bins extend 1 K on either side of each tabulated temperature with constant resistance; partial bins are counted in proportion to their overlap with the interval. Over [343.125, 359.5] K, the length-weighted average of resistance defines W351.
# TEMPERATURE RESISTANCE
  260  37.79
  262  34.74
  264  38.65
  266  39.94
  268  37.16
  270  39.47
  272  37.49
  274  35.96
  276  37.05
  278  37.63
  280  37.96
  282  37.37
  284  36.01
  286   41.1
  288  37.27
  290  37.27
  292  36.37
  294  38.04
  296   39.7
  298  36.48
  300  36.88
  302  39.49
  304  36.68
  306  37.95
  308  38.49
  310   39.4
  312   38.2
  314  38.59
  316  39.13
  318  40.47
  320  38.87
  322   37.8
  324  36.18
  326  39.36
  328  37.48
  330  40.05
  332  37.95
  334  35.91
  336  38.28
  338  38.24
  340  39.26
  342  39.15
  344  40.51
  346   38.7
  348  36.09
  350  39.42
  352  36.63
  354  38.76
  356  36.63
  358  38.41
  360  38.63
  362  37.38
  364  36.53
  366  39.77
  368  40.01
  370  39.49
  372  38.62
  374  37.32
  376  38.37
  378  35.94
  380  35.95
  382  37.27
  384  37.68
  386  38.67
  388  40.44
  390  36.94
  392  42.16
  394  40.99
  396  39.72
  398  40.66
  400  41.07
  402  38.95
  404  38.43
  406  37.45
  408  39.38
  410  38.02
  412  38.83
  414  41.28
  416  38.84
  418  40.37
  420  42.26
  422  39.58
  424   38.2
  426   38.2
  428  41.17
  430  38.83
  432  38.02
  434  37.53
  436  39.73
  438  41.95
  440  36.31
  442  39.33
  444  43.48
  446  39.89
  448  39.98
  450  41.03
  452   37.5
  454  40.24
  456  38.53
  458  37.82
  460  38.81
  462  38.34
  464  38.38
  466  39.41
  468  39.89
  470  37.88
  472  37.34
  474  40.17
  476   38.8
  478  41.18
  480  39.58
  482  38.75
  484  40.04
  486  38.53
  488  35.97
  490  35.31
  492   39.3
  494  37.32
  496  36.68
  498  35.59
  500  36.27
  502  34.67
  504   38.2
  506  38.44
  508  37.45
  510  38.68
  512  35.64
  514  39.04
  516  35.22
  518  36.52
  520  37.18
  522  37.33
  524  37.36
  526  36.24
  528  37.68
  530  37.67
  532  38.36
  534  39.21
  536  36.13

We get 38.1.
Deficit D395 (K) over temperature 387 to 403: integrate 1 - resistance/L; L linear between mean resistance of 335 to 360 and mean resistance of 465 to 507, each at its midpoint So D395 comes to -0.8 K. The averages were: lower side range 38.4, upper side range 38.1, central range 40.1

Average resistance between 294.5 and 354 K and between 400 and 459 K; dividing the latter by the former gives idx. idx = 1.0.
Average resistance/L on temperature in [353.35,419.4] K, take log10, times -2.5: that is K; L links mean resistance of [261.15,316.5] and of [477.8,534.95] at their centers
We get -0.030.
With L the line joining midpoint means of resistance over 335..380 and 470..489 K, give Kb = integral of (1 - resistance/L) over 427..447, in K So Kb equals -0.5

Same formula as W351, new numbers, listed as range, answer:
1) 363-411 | 38.7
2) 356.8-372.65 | 38.6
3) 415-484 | 39.3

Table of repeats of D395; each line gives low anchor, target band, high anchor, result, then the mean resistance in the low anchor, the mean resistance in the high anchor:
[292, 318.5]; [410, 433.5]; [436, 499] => -0.5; 38.3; 38.8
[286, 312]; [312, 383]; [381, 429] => 0.8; 38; 39.4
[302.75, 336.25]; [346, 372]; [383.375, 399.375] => 0.6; 38.3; 39.7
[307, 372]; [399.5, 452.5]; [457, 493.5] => -1.3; 38.4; 38.6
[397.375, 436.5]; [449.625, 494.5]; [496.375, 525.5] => -0.9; 39.3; 37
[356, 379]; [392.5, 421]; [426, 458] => -0.7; 38.2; 39.5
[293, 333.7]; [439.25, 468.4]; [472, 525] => -1.1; 38.3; 37.7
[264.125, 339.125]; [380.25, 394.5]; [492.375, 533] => -0.5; 38.1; 37.1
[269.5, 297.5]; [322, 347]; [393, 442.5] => 0.0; 37.7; 39.4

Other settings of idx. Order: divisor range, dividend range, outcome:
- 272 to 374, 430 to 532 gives 1.00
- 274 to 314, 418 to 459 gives 1.04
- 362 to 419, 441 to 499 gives 1.00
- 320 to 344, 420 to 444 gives 1.03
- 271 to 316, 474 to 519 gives 1.00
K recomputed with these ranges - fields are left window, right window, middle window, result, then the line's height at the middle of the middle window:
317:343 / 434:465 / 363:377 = 0.00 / 38.7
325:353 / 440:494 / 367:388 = 0.01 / 38.5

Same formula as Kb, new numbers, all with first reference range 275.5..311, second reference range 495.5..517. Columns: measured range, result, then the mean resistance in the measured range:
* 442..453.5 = -0.96 K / 40.3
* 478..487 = -0.59 K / 39.4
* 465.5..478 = -0.68 K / 39.1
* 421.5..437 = -0.68 K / 38.9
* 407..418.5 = -0.65 K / 39.4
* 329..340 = -0.15 K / 38.2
